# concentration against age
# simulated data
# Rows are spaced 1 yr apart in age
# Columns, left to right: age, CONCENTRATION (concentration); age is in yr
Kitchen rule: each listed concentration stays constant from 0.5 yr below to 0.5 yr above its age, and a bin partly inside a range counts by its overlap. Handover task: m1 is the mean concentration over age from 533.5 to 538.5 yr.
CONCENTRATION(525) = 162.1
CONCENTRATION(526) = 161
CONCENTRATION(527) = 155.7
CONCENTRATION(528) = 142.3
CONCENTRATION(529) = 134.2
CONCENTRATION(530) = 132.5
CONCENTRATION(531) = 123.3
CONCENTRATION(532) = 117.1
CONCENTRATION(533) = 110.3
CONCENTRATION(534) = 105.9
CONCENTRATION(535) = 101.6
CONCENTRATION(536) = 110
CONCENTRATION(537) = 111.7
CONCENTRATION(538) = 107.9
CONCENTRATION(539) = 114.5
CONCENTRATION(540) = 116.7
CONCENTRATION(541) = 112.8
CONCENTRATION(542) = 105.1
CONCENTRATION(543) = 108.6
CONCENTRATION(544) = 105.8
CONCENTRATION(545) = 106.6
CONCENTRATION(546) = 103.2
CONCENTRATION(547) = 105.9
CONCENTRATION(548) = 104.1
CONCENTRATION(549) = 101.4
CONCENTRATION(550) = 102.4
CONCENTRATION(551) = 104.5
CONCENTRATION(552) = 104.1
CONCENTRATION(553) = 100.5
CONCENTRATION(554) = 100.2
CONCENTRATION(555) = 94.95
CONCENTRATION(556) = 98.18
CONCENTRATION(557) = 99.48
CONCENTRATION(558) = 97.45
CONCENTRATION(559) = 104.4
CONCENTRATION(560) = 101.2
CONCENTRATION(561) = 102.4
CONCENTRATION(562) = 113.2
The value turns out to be 107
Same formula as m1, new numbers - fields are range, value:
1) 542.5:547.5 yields 106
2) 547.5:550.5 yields 103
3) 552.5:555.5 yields 98.5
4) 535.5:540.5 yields 112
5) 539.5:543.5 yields 111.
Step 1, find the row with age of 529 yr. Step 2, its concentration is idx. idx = 134.2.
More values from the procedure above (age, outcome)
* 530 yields 132.5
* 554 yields 100.2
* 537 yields 111.7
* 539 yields 114.5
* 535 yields 101.6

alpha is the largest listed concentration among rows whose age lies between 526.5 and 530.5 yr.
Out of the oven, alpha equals 155.7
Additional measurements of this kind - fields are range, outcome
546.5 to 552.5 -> 105.9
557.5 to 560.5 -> 104.4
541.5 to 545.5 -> 108.6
